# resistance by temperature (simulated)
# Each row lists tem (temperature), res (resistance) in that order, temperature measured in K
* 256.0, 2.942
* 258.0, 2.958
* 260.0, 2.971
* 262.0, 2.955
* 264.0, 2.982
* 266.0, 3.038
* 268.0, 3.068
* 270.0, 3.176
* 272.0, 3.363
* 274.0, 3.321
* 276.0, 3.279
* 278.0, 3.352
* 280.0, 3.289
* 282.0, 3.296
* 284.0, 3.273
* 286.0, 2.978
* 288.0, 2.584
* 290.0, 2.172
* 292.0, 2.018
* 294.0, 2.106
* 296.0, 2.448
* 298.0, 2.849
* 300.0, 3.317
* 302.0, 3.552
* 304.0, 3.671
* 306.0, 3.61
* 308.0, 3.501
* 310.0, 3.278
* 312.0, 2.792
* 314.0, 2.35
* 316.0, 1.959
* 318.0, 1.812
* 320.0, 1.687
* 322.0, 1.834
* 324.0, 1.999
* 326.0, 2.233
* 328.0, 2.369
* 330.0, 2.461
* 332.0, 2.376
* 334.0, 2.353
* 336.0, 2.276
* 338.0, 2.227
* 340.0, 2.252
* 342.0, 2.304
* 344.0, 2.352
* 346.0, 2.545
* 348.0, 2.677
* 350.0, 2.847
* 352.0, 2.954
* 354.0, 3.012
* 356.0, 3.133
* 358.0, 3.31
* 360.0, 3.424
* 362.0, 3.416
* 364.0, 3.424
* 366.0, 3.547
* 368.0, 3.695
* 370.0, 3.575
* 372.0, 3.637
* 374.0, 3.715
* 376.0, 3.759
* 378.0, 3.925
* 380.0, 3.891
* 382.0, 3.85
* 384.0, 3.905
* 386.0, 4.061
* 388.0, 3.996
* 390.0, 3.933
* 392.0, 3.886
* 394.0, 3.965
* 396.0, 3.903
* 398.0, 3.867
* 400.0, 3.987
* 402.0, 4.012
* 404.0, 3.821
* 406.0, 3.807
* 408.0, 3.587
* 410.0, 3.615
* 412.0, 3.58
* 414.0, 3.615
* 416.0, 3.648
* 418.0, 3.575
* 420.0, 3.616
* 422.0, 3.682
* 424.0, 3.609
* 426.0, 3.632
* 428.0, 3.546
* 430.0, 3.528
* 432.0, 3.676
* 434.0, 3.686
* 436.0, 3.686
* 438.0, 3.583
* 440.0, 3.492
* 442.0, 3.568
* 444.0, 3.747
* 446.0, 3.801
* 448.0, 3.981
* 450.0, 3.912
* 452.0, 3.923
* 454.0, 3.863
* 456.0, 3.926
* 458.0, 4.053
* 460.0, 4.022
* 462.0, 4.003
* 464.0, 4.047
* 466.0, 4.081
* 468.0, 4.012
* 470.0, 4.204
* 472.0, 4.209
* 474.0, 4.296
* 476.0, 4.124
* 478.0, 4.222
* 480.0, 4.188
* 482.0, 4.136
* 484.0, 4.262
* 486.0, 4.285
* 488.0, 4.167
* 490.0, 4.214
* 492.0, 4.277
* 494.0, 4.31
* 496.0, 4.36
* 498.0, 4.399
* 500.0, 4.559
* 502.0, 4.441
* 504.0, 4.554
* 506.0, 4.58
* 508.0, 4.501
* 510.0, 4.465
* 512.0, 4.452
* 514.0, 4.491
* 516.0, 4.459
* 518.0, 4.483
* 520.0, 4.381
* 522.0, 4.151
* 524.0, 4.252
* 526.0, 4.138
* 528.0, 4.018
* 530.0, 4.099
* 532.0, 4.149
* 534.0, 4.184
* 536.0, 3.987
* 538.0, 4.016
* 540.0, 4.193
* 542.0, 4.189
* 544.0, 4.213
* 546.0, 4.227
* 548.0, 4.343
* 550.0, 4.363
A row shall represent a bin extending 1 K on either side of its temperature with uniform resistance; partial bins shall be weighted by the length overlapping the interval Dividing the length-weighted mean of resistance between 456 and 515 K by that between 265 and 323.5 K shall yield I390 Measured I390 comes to 1.50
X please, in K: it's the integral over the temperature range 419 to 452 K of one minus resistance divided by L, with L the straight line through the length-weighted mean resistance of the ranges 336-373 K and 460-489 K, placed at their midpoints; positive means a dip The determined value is 0.9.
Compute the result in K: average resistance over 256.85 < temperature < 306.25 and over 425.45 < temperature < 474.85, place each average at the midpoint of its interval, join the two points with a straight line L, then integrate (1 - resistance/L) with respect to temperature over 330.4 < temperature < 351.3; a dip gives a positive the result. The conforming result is 5.6 K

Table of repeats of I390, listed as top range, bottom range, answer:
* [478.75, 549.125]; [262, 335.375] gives 1.55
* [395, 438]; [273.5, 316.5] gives 1.25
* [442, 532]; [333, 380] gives 1.36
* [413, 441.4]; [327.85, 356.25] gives 1.43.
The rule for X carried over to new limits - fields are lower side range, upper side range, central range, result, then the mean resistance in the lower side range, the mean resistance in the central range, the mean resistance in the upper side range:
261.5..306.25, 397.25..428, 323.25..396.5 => 5.9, 3.02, 3.17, 3.7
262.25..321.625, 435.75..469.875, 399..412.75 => -0.7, 2.89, 3.78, 3.88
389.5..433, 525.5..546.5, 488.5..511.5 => -2.3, 3.73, 4.42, 4.13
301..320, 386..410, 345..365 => 1.9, 2.88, 3.07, 3.88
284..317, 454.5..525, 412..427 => 0.5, 2.84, 3.62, 4.27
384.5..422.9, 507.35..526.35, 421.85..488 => 2.5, 3.8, 3.92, 4.38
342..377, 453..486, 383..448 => -1.5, 3.21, 3.74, 4.11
